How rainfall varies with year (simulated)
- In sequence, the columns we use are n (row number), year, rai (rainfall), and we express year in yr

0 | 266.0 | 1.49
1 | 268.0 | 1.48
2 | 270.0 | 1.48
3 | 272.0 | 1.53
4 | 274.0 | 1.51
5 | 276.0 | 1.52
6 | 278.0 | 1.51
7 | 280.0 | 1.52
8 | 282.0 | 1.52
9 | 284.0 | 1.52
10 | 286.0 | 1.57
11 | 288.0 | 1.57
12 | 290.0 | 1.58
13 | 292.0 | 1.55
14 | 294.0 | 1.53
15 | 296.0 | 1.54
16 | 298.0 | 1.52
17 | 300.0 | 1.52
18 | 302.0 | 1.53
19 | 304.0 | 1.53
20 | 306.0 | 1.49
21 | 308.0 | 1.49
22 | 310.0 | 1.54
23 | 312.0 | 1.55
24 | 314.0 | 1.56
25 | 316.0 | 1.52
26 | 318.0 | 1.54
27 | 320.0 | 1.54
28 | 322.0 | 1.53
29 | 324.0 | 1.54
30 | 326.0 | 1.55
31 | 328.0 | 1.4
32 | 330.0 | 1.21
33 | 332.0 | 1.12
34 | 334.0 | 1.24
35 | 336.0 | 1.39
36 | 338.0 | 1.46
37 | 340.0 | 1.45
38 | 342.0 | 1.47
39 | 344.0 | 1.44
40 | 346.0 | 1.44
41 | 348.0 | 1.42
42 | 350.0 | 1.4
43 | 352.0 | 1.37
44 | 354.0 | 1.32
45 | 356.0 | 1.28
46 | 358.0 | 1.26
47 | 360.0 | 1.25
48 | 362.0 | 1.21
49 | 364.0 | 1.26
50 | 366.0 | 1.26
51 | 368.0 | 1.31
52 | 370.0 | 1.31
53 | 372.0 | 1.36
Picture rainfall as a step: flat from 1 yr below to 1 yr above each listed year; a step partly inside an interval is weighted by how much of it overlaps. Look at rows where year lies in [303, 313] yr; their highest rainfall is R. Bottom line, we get 1.55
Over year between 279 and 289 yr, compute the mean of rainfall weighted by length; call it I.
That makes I 1.54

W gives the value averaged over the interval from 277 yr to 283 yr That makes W 1.52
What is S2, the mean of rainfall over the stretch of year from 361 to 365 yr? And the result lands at 1.23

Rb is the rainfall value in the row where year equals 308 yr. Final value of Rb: 1.49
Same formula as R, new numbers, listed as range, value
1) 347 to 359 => 1.42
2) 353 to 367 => 1.32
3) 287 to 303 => 1.58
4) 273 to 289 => 1.57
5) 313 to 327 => 1.56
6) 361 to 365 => 1.26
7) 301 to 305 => 1.53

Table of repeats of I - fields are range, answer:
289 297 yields 1.55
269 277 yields 1.51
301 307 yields 1.52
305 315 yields 1.53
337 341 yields 1.46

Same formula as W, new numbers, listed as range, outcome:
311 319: 1.54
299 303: 1.52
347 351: 1.41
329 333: 1.17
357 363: 1.24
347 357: 1.36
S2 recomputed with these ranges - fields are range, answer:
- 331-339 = 1.3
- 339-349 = 1.44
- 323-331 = 1.43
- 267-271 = 1.48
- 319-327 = 1.54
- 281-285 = 1.52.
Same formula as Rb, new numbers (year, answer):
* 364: 1.26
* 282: 1.52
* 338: 1.46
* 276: 1.52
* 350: 1.4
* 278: 1.51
